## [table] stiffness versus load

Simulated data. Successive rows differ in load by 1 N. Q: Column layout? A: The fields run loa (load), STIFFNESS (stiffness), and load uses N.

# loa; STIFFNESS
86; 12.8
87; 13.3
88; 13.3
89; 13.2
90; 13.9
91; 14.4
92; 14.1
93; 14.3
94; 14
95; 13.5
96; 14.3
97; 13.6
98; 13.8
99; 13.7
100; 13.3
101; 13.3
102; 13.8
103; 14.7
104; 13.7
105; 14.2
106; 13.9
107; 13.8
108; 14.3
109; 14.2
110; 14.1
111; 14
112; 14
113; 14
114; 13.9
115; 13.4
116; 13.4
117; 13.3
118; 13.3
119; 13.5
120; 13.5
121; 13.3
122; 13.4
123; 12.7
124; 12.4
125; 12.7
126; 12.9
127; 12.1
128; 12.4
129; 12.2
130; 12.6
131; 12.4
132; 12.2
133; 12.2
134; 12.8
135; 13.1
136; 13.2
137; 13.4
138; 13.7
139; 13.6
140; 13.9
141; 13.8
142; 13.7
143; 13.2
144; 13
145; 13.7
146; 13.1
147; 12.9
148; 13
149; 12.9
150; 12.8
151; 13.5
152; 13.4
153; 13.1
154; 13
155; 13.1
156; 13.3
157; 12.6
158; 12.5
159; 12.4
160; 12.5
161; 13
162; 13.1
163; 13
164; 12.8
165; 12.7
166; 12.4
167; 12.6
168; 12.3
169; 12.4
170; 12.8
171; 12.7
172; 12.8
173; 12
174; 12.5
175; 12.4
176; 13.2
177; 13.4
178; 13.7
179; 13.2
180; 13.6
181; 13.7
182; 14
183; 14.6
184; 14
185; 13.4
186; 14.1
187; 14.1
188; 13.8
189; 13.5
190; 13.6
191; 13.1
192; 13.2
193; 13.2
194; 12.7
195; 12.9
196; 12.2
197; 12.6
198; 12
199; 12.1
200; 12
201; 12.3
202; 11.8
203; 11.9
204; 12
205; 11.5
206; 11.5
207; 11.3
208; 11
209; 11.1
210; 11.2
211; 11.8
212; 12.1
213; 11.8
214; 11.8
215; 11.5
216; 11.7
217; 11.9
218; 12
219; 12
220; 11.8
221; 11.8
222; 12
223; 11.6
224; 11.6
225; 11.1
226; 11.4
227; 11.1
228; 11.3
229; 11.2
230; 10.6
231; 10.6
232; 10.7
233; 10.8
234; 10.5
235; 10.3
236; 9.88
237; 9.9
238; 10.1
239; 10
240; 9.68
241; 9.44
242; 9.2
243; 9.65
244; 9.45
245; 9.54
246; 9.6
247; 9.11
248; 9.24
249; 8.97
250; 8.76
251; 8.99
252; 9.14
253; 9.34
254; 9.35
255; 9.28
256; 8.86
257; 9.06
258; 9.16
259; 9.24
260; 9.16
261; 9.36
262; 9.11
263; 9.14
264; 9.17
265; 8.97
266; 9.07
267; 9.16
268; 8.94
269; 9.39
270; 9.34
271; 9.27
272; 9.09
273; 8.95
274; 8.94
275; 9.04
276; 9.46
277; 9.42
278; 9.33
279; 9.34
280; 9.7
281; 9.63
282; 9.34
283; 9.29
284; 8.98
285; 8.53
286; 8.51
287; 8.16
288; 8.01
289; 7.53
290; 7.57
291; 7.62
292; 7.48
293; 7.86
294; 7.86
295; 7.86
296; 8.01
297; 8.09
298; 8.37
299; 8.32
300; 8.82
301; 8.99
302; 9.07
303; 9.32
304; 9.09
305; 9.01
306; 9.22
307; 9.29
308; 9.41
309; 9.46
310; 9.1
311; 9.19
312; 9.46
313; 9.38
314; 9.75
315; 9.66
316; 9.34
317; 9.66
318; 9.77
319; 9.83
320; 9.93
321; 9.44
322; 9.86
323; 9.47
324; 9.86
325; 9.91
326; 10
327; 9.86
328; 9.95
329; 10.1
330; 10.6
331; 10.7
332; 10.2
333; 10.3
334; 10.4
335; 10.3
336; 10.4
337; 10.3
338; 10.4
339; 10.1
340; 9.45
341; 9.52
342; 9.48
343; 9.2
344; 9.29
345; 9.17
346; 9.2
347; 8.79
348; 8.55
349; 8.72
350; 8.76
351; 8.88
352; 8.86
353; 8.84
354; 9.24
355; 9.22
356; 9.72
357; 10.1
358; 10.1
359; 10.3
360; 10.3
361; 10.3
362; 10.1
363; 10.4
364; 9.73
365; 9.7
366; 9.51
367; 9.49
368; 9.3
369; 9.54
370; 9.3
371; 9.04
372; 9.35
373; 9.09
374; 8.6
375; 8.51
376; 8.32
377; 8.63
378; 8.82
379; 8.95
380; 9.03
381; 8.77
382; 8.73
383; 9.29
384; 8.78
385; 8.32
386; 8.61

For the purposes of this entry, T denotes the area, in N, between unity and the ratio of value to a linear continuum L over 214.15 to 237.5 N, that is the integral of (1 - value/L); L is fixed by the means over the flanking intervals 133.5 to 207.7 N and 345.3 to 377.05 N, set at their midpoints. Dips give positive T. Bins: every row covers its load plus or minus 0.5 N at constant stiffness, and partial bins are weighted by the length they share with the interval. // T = 1.4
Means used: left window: 13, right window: 9.34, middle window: 11.2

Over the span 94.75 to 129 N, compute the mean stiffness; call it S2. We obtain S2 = 13.5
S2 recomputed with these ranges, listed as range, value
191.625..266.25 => 10.7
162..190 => 13.2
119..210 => 12.9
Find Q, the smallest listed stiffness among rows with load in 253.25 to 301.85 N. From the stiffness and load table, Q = 7.48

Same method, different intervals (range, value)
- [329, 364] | 8.55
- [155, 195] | 12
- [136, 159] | 12.4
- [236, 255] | 8.76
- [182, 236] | 9.88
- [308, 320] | 9.1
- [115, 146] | 12.1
